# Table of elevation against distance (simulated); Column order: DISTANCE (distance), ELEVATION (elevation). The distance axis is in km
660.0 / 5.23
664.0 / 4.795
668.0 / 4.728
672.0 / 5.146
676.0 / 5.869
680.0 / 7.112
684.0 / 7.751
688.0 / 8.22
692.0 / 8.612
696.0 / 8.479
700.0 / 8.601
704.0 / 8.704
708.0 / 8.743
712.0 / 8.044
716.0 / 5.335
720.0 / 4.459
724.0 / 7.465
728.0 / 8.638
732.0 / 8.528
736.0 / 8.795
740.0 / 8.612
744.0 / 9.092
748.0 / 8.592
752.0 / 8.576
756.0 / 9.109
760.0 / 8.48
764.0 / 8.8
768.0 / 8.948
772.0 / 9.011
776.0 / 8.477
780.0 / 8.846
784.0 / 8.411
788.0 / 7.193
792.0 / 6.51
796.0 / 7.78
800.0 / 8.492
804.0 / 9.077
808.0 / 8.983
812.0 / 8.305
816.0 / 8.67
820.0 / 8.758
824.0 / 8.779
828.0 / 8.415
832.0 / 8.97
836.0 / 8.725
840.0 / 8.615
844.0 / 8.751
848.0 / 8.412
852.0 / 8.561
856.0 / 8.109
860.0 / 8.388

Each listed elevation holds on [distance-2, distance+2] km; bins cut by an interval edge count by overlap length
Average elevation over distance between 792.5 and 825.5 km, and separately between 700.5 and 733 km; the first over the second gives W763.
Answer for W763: 1.1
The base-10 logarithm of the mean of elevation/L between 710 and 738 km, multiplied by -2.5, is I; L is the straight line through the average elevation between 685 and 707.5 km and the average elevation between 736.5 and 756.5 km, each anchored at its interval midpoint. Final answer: 0.18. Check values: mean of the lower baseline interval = 8.5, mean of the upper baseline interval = 8.77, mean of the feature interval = 7.32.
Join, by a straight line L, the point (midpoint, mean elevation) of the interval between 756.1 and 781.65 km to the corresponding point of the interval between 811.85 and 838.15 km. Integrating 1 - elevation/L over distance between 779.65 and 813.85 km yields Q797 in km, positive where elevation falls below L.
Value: 2.3 km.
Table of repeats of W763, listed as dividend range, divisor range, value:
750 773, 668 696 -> 1.25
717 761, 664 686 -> 1.36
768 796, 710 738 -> 1.11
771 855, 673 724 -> 1.14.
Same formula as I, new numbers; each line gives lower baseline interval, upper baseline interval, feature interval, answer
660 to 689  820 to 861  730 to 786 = -0.189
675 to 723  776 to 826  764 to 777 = -0.096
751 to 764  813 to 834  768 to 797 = 0.080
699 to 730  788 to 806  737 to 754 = -0.147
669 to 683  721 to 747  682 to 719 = -0.141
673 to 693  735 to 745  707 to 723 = 0.233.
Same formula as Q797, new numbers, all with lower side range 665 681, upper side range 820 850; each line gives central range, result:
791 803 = 0.2 km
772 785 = -1.8 km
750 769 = -4.1 km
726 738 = -3.5 km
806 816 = -0.5 km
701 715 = -4.6 km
